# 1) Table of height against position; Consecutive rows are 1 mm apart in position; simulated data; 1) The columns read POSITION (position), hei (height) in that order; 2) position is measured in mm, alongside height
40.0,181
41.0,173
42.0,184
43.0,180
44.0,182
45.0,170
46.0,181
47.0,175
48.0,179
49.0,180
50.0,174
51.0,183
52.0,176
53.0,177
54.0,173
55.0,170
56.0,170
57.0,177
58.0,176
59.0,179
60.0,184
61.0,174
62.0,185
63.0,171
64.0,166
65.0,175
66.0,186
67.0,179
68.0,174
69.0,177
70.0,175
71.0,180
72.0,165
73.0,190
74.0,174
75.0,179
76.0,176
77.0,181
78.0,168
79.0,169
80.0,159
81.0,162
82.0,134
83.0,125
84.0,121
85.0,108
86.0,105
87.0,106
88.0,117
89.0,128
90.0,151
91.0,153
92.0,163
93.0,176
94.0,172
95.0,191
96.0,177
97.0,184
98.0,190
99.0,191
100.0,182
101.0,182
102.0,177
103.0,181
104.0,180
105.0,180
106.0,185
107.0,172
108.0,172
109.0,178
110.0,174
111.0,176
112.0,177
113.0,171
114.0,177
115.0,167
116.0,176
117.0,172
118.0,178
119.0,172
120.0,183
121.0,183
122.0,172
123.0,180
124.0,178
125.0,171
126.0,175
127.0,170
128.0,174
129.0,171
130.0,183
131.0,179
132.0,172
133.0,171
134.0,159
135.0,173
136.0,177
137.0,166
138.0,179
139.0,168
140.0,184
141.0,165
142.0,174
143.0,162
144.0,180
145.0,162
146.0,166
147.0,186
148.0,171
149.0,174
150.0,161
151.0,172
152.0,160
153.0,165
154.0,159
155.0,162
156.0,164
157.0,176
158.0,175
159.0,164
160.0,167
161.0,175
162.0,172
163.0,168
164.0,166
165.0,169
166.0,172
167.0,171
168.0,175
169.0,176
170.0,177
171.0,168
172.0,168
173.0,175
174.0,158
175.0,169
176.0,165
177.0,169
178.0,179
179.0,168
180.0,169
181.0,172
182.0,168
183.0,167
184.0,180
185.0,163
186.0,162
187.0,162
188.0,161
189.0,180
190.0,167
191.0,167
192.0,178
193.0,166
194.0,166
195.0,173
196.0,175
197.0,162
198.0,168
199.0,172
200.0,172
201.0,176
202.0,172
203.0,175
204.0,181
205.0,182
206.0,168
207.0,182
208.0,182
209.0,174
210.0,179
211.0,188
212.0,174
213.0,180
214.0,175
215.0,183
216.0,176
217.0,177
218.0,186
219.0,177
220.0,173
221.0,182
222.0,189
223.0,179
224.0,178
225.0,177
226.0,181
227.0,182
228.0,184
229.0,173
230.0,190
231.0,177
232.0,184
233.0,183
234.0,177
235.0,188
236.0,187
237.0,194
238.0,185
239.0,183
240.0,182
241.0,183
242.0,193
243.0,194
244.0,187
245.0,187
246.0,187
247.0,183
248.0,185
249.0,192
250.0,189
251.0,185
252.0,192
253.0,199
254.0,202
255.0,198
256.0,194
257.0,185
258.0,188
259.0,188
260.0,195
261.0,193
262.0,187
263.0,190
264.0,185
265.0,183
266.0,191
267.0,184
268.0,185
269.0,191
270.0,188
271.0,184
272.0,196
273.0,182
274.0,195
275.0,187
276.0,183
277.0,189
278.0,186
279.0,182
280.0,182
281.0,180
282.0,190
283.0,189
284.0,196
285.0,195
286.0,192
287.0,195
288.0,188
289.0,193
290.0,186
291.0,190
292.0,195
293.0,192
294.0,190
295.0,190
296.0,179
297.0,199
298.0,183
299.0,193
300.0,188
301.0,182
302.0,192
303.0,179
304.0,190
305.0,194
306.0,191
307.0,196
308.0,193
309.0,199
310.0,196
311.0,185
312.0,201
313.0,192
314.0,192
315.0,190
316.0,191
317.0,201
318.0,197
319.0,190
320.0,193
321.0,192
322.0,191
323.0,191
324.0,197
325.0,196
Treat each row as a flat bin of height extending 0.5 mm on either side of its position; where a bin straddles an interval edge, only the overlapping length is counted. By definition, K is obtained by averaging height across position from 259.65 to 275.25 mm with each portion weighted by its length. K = 188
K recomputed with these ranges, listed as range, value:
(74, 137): 168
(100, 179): 172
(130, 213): 171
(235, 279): 189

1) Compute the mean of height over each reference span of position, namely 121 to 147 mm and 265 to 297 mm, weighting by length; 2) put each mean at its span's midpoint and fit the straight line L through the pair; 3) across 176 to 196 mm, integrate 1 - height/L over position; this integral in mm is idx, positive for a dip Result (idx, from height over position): 1.0 mm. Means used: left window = 173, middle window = 169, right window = 189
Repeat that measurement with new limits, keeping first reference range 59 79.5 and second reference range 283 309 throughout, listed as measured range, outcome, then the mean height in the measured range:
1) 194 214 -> 1.0 mm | 175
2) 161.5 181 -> 1.3 mm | 170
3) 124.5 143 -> 0.8 mm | 173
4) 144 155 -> 0.8 mm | 168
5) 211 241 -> 0.8 mm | 181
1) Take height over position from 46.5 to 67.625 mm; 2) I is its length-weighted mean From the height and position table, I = 177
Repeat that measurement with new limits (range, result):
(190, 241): 178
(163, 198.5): 169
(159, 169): 170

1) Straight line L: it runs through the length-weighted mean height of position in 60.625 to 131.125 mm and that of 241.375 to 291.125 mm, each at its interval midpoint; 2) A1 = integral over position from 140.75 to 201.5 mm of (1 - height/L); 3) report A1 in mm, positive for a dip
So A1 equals 2.9 mm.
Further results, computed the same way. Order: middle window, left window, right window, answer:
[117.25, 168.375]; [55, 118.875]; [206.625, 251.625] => 0.70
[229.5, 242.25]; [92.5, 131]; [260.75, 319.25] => 0.08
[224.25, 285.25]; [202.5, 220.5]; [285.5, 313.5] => -0.90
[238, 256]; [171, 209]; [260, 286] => -0.68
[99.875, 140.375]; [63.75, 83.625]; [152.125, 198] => -1.48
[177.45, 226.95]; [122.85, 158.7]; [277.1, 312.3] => 1.17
